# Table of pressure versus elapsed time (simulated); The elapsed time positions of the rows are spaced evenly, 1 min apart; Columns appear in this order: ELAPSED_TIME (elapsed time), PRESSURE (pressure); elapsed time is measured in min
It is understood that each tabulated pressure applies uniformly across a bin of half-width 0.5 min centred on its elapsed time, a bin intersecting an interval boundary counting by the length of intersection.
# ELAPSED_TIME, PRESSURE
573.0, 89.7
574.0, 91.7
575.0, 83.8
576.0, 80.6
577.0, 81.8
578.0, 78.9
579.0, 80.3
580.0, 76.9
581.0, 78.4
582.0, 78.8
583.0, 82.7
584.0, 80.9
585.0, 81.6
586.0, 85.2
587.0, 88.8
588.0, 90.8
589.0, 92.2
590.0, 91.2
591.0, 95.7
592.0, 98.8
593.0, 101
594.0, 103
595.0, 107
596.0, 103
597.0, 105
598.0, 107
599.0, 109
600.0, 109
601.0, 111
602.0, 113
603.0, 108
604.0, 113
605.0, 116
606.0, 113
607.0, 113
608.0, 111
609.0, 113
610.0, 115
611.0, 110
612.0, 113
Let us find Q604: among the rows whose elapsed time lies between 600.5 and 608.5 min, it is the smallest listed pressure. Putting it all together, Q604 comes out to 108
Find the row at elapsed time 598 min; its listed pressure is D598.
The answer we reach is 107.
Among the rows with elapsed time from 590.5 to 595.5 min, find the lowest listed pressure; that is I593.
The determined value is 95.7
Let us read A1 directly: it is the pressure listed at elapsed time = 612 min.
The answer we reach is 113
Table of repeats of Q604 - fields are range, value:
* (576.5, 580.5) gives 76.9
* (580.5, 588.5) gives 78.4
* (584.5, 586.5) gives 81.6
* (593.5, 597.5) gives 103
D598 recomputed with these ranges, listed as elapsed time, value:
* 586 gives 85.2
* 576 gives 80.6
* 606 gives 113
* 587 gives 88.8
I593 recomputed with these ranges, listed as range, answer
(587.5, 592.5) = 90.8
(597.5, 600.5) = 107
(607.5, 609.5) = 111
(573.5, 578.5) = 78.9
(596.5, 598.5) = 105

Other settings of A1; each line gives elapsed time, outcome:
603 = 108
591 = 95.7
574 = 91.7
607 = 113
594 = 103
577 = 81.8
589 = 92.2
